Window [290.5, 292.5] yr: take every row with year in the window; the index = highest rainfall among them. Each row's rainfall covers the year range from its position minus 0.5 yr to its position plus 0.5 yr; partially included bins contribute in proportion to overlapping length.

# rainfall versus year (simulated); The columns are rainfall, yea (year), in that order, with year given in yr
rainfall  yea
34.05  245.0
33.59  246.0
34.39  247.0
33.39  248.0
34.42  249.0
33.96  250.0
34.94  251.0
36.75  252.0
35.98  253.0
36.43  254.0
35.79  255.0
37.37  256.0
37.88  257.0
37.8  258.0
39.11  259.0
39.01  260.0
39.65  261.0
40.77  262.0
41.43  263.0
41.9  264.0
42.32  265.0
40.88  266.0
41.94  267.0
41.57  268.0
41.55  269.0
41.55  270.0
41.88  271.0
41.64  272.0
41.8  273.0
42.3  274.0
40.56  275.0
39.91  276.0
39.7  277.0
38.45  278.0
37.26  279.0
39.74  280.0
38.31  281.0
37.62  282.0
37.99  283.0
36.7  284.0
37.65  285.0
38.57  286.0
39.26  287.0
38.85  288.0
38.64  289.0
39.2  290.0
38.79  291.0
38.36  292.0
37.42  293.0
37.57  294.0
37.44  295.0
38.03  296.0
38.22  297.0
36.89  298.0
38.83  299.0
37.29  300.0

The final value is 38.79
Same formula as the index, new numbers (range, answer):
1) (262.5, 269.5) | 42.32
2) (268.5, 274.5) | 42.3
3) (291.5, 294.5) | 38.36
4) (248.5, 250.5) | 34.42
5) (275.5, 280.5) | 39.91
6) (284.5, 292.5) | 39.26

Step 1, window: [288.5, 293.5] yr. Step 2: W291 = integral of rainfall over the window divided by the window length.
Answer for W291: 38.5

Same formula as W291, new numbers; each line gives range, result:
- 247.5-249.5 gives 33.9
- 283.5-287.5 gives 38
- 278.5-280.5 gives 38.5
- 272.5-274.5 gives 42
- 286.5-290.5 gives 39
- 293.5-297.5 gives 37.8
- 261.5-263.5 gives 41.1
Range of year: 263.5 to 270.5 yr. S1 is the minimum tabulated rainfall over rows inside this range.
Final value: 40.88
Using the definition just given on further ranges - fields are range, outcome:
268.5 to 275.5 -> 40.56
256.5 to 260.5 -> 37.8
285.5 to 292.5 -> 38.36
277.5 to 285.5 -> 36.7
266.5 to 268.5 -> 41.57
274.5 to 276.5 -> 39.91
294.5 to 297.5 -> 37.44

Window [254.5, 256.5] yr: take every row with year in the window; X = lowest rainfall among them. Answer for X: 35.79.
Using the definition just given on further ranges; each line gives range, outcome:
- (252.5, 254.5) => 35.98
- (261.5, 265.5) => 40.77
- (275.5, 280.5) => 37.26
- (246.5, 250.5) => 33.39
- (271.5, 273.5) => 41.64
